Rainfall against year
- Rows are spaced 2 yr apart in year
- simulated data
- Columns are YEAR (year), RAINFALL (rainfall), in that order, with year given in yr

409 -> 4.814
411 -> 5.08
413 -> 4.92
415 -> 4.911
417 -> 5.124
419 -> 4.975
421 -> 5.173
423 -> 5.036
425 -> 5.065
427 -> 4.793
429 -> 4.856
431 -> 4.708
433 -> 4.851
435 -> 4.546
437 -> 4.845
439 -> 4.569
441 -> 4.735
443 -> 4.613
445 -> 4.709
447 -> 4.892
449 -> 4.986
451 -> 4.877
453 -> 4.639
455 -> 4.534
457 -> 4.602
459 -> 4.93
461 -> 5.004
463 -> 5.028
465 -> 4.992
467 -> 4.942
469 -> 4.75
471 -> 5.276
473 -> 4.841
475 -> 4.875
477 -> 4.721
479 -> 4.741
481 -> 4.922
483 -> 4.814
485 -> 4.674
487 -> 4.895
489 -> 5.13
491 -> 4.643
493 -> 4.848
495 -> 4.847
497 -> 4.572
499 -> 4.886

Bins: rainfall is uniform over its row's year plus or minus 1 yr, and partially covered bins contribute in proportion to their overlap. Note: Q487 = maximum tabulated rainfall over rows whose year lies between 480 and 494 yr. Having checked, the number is 5.13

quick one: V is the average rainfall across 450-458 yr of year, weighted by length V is 4.66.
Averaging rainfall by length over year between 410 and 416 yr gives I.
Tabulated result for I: 4.97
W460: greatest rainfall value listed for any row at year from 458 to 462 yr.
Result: 5.004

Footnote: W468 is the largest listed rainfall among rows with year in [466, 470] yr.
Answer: 4.942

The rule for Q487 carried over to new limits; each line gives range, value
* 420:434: 5.173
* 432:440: 4.851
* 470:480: 5.276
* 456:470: 5.028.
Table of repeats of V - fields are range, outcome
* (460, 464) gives 5.02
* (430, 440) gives 4.7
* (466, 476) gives 4.94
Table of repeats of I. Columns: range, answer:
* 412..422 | 5.02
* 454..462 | 4.77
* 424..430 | 4.9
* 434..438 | 4.7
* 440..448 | 4.74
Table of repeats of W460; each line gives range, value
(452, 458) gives 4.639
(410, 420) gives 5.124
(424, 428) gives 5.065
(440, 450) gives 4.986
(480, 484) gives 4.922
